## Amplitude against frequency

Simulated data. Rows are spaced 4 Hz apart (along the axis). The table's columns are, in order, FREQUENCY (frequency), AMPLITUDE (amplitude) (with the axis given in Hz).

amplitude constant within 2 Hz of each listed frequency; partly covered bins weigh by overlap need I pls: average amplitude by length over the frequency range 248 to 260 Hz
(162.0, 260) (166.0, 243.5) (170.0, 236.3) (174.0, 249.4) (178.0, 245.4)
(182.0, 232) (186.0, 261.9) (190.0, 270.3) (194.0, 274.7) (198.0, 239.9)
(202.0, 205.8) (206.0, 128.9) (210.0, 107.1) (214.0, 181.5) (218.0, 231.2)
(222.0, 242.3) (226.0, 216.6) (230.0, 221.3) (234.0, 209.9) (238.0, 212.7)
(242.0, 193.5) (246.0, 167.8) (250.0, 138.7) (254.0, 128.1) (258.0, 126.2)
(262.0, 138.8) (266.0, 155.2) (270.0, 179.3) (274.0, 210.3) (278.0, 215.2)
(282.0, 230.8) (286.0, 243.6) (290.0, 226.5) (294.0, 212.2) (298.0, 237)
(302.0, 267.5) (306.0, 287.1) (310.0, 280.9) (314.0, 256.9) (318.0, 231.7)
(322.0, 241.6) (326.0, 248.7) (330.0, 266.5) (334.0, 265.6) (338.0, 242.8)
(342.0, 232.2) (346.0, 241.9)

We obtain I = 131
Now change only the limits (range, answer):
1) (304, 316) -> 275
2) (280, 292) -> 234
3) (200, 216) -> 156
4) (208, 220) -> 173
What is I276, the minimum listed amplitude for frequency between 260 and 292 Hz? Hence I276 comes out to 138.8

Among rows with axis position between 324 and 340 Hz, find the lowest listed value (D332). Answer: 242.8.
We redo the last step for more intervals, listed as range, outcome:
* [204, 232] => 107.1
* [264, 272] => 155.2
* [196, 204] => 205.8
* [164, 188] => 232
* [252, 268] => 126.2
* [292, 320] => 212.2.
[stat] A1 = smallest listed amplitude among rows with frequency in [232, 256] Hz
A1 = 128.1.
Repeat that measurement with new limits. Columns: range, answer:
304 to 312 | 280.9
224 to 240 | 209.9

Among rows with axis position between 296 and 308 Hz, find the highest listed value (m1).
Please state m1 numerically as 287.1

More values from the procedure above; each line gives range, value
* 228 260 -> 221.3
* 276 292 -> 243.6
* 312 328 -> 256.9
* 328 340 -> 266.5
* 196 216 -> 239.9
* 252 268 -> 155.2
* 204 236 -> 242.3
